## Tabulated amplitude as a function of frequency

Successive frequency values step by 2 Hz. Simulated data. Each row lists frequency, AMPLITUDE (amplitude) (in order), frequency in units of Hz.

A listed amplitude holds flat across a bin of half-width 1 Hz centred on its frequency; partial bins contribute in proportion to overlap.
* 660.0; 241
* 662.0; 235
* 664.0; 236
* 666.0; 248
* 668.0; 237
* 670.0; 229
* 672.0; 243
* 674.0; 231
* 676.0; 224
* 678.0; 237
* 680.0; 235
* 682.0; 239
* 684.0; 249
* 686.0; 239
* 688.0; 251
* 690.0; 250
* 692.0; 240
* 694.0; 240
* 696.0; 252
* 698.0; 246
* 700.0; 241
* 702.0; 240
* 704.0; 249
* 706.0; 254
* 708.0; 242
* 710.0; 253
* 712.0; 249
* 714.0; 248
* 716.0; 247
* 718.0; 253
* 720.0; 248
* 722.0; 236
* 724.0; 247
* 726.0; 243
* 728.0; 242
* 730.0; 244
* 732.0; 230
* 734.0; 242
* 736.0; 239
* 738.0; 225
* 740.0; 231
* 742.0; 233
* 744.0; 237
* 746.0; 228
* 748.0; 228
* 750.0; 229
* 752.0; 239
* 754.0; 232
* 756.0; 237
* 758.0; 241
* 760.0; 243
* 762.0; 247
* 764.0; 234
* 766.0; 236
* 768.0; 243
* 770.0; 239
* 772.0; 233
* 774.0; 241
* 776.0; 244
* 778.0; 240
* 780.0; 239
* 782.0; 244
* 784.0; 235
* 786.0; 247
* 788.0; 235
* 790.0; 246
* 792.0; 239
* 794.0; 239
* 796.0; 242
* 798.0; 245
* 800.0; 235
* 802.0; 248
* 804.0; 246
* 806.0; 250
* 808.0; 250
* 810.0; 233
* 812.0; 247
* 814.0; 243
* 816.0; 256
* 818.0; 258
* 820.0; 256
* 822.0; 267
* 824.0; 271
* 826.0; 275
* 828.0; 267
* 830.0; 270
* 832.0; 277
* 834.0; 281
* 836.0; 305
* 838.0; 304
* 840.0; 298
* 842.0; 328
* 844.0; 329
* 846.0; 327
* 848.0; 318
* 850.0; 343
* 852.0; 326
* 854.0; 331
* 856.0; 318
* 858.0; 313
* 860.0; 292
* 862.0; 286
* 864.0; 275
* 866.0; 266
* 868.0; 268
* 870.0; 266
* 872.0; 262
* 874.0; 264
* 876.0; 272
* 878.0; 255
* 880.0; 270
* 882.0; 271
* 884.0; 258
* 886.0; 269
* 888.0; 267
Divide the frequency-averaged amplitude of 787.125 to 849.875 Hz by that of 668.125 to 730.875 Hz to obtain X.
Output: 1.10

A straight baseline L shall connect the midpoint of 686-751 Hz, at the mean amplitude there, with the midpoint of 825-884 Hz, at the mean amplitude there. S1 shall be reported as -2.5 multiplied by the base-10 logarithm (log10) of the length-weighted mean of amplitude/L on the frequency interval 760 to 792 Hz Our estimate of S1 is 0.10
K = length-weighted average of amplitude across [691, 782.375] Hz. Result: 241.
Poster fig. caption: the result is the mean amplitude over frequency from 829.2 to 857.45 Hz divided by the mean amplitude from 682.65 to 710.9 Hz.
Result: 1.27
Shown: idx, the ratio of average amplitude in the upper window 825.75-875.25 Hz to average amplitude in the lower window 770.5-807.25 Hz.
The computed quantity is 1.22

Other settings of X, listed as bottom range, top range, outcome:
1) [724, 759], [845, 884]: 1.23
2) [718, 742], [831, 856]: 1.31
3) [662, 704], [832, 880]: 1.23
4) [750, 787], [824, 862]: 1.27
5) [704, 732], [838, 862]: 1.29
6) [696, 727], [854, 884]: 1.13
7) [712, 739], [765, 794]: 0.99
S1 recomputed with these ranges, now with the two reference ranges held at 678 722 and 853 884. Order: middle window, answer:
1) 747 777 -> 0.09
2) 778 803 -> 0.10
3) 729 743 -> 0.08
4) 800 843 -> 0.01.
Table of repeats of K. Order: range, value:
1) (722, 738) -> 240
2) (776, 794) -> 241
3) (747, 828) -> 244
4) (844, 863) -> 318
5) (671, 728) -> 244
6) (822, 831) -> 270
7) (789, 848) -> 267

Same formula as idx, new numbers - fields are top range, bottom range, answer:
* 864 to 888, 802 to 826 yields 1.05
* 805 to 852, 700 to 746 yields 1.16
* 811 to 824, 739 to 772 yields 1.08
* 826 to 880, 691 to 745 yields 1.21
